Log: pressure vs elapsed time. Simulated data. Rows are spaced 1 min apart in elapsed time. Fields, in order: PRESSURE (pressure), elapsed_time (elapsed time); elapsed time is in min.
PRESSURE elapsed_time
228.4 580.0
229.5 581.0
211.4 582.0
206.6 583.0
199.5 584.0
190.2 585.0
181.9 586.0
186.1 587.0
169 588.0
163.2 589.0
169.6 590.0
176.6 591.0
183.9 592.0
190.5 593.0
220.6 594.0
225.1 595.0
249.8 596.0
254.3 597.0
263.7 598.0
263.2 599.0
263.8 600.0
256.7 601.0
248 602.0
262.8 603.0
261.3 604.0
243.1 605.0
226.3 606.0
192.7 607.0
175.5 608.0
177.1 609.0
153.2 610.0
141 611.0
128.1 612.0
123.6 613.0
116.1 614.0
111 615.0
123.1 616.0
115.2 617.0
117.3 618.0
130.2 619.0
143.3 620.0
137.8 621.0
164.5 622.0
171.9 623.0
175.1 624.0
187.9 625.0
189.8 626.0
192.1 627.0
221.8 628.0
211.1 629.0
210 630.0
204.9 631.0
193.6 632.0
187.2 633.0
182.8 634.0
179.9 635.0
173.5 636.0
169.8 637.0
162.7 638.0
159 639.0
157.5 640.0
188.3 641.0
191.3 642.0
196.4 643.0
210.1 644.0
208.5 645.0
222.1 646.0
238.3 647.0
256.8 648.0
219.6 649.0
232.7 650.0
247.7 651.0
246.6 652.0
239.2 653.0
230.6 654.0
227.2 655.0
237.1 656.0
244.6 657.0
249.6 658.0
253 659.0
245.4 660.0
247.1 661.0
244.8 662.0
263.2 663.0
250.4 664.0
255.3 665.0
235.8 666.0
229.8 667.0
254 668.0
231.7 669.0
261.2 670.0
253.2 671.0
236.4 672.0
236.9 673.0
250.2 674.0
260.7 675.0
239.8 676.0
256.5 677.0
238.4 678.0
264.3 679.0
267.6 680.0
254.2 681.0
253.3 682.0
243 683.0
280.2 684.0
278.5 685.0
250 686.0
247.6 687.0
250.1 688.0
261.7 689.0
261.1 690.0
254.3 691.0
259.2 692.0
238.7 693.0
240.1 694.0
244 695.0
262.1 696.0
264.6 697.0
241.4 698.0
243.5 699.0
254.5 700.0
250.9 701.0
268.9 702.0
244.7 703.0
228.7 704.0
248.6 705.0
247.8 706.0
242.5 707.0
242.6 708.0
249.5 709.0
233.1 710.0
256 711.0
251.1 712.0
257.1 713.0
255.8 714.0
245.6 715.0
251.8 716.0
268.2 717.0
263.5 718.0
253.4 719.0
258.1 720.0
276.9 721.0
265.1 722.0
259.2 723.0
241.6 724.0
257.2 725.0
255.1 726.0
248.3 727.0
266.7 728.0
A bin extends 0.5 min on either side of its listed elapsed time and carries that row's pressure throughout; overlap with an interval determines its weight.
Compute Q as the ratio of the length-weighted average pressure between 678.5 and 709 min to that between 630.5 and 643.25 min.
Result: 1.40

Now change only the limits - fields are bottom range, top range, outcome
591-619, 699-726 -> 1.30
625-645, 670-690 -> 1.34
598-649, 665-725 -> 1.34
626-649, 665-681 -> 1.26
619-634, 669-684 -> 1.37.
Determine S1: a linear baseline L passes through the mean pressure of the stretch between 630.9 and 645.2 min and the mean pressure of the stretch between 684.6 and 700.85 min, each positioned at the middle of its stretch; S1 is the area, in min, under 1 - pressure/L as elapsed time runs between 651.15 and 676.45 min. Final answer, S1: -3.4 min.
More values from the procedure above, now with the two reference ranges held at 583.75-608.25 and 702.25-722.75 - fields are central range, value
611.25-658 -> 8.7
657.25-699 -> -1.6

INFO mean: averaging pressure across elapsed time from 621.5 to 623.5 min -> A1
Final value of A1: 168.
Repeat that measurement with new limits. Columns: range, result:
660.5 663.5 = 252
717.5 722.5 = 263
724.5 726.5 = 256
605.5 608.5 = 198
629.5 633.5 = 199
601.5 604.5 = 257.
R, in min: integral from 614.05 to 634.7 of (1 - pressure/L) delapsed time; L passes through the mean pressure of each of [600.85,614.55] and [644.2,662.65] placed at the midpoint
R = 4.1 min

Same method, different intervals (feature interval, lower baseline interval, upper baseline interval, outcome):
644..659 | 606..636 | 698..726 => -3.2 min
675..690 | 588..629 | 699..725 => -1.4 min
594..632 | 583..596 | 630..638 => -0.5 min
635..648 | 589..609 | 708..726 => 2.4 min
